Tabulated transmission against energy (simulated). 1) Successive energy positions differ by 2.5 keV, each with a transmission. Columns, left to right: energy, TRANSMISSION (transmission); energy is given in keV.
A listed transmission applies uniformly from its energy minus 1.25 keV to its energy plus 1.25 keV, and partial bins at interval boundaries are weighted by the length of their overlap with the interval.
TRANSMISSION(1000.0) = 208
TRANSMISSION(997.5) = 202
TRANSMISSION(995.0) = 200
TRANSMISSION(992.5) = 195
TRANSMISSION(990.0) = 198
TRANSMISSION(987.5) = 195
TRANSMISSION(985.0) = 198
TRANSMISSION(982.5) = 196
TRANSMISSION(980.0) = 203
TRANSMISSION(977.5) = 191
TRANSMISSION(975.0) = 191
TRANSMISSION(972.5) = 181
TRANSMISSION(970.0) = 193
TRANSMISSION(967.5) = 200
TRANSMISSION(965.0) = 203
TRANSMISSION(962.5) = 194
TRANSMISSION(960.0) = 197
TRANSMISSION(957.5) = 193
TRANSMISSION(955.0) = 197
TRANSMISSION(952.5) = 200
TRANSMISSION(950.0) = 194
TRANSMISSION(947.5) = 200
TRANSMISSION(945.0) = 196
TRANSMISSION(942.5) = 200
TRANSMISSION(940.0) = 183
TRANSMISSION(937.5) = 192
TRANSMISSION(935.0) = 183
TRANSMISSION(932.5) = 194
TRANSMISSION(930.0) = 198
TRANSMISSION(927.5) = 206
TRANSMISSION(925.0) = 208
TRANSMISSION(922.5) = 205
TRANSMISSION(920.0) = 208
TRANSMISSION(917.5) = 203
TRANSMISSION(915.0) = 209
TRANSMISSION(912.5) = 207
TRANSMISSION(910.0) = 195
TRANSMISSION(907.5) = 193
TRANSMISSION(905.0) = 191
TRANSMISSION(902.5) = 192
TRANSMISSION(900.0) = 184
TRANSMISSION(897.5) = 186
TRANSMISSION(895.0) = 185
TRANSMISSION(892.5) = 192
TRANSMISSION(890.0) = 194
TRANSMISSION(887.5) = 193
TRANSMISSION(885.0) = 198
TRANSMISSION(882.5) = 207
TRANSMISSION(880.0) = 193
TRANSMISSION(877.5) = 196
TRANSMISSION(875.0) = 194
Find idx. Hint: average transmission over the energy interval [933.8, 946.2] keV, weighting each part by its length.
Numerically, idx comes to 191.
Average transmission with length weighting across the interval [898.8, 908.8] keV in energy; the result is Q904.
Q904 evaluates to 190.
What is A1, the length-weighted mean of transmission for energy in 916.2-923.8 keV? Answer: 205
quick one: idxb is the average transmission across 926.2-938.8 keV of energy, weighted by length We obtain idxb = 195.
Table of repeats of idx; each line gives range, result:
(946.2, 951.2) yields 197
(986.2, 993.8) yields 196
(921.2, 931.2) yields 204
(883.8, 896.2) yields 192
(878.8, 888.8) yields 198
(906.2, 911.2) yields 194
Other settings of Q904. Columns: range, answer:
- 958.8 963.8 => 196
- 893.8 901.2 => 185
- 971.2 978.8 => 188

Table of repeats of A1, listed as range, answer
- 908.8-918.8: 204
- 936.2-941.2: 188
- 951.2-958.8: 197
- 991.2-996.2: 197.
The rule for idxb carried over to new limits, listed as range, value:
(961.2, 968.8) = 199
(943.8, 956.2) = 197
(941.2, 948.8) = 199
